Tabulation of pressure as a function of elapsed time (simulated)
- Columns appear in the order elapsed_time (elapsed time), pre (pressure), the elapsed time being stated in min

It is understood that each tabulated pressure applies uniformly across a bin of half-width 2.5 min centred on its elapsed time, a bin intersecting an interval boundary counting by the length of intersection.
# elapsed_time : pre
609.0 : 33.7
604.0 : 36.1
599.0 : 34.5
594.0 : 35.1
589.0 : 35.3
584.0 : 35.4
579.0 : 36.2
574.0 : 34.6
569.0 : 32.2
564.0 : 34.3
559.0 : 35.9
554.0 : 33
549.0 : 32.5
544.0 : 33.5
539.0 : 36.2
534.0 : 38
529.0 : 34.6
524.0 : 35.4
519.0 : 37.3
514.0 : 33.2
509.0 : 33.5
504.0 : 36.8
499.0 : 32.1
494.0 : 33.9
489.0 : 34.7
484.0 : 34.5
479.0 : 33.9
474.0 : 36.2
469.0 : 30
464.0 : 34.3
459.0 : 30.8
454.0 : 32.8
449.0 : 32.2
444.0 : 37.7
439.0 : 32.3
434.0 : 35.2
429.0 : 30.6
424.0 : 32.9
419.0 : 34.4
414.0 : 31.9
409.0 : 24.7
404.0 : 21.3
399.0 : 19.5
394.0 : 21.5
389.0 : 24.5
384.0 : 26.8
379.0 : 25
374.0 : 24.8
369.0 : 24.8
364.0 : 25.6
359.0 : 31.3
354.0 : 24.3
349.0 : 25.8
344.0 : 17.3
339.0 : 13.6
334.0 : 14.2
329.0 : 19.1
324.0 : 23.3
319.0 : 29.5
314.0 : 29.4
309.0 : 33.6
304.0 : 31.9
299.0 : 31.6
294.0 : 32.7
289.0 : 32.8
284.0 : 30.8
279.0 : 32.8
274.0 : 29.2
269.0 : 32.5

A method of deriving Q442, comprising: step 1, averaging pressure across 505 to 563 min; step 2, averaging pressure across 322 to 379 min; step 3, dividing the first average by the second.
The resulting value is 1.56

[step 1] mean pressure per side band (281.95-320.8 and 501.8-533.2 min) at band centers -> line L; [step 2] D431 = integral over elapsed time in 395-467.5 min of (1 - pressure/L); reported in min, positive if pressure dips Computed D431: 7.0 min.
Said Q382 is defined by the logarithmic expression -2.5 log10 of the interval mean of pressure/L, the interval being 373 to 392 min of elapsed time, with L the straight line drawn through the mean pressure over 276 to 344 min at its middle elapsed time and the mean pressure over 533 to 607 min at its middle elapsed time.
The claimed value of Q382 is 0.16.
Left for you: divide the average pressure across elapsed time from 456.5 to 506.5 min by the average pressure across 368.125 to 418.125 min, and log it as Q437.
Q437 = 1.36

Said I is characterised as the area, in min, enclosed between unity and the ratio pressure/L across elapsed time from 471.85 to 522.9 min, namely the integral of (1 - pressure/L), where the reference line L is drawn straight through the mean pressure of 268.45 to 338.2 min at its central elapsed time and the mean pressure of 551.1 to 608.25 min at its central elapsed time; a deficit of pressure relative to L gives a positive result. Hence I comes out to -2.8 min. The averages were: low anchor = 28.3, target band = 34.6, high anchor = 34.7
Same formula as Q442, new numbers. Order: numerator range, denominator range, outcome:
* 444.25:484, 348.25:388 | 1.28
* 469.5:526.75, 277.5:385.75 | 1.31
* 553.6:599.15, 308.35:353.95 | 1.54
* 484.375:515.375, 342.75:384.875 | 1.35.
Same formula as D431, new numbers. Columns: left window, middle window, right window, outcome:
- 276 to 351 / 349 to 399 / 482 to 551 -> 6.6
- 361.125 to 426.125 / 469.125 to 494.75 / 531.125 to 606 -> -3.2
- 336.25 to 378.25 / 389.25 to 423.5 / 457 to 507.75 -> 2.1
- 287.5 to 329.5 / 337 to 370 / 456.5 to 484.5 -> 8.0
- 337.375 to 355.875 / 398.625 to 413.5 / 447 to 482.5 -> 1.8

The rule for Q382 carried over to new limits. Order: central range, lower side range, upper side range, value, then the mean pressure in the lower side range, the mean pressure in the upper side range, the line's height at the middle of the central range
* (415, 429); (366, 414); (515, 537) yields -0.22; 24.1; 36.1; 26.9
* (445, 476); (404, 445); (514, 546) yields 0.00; 31.6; 35.7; 33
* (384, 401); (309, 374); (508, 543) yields 0.19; 23.6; 35.5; 26.9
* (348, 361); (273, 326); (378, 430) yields 0.06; 30.8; 26.6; 28.6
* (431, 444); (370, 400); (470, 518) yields -0.19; 23.9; 34.3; 28.9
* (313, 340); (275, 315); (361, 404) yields 0.33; 31.9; 24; 29.1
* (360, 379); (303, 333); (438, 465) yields 0.15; 26.9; 33.4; 29.4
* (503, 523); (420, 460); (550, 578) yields -0.04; 33.2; 34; 33.7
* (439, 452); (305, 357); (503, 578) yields -0.16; 23.3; 34.7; 29.6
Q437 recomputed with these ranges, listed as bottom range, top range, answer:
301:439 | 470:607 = 1.34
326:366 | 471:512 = 1.61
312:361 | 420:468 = 1.46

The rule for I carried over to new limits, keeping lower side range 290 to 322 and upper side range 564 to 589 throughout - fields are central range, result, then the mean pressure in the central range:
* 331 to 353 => 9.4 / 18.2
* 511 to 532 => -0.7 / 35.2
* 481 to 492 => -0.3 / 34.5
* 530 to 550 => -0.6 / 35.2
